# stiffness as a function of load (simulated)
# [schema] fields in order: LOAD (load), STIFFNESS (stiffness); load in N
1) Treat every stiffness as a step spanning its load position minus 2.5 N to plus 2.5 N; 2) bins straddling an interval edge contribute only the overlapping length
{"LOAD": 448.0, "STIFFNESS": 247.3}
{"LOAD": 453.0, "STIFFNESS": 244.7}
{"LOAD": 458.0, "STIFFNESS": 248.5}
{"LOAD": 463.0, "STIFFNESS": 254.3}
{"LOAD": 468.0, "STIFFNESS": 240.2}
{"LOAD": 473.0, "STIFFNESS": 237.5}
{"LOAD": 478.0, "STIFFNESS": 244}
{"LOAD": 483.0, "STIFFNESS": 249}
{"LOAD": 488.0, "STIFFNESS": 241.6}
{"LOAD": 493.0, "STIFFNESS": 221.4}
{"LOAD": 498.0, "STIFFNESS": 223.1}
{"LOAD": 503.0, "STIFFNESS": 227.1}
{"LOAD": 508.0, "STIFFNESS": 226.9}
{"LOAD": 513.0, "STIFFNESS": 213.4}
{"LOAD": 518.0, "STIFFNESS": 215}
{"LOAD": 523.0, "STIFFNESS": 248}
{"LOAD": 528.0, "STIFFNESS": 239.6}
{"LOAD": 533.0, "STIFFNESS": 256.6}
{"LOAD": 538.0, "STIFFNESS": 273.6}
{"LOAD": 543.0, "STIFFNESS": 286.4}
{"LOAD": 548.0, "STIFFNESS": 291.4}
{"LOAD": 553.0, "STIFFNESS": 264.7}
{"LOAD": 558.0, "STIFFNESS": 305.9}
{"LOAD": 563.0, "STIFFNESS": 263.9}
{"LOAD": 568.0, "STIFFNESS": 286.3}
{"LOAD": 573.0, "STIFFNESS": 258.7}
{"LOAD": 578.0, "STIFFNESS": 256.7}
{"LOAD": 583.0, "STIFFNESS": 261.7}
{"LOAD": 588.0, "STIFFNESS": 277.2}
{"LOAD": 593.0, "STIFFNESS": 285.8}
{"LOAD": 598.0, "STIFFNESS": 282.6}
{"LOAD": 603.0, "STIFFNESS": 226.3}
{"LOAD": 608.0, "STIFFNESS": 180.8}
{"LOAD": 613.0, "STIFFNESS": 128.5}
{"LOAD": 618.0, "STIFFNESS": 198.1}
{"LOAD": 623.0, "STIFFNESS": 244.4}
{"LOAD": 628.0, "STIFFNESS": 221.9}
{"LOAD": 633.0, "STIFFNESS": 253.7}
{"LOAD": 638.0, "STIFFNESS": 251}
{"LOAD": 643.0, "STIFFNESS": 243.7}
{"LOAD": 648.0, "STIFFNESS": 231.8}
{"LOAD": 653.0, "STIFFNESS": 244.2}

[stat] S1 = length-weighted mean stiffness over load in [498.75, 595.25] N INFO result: 259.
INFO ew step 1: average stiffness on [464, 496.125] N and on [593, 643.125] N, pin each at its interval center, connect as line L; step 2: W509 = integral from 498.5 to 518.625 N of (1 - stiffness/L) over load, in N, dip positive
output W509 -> 1.3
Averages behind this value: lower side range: 239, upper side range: 225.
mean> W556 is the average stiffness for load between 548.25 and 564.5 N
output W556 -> 281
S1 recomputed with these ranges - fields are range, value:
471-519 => 230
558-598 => 273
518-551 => 262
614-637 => 224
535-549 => 282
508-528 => 227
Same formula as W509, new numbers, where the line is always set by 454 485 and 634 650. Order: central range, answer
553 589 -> -4.1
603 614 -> 3.1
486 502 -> 1.1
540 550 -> -1.8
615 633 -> 1.5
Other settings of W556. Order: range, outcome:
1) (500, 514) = 223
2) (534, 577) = 277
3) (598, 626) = 204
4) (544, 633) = 250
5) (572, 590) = 264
